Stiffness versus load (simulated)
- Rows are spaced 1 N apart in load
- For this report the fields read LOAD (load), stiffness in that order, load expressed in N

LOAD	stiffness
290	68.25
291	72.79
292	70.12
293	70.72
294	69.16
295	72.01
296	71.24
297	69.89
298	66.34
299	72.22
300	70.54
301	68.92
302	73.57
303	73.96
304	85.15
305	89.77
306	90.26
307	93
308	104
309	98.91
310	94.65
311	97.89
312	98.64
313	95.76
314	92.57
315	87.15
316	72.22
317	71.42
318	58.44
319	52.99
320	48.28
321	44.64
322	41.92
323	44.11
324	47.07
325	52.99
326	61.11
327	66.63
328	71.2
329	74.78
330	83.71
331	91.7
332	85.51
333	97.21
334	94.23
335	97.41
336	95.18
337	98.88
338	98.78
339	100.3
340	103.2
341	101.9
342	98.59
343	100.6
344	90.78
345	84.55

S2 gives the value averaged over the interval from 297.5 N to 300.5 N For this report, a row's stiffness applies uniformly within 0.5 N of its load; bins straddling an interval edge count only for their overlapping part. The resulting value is 69.7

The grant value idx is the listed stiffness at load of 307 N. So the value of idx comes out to 93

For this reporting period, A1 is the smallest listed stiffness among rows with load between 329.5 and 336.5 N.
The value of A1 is 83.71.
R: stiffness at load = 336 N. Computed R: 95.18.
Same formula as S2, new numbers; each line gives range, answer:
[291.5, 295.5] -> 70.5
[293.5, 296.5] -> 70.8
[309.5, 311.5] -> 96.3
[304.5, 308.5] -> 94.3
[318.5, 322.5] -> 47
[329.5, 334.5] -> 90.5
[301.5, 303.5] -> 73.8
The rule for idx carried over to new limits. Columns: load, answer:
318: 58.44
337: 98.88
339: 100.3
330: 83.71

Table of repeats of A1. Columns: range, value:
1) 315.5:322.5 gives 41.92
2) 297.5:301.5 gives 66.34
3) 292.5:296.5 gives 69.16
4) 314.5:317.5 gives 71.42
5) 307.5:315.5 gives 87.15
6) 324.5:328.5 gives 52.99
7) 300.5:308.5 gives 68.92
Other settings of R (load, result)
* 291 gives 72.79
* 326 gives 61.11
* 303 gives 73.96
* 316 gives 72.22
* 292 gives 70.12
